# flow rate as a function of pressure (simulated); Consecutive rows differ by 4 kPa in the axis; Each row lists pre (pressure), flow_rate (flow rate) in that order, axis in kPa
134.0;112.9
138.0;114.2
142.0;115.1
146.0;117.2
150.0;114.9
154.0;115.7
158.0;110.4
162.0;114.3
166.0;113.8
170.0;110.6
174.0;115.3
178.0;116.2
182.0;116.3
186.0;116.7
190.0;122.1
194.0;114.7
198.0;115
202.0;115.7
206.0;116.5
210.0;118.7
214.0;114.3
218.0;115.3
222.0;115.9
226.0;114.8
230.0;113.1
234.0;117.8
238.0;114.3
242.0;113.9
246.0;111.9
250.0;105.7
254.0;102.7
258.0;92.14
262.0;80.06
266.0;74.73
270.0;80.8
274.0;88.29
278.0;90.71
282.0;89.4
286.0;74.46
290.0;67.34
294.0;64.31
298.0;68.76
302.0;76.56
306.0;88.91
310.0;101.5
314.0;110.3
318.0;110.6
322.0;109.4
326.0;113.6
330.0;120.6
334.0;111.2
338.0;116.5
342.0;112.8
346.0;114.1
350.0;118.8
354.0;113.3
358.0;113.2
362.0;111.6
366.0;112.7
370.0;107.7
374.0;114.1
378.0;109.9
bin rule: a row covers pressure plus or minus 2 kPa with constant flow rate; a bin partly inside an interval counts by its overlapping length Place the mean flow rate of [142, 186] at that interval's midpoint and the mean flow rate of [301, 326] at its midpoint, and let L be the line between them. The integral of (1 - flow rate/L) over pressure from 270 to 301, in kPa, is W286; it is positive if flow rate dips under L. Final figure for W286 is 7.8 kPa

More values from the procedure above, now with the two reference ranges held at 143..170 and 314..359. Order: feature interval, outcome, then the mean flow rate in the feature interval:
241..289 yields 9.63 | 91.1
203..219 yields -0.31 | 116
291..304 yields 5.05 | 69.7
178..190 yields -0.35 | 117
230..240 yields -0.13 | 115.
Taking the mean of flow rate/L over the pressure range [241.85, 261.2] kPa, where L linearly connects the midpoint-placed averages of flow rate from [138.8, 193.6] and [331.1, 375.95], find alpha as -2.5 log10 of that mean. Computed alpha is 0.12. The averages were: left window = 115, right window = 113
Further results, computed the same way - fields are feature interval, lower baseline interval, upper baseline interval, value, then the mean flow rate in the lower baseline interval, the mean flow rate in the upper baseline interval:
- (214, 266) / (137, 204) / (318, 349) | 0.07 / 115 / 114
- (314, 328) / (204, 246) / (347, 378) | 0.02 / 115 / 113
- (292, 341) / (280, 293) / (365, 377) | -0.12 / 76.1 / 111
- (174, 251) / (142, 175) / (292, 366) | -0.04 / 114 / 104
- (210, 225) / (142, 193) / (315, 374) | -0.01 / 115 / 113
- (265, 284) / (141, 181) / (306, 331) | 0.28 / 114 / 109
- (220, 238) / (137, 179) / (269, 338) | -0.11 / 114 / 93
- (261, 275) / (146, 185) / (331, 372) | 0.38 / 114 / 113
